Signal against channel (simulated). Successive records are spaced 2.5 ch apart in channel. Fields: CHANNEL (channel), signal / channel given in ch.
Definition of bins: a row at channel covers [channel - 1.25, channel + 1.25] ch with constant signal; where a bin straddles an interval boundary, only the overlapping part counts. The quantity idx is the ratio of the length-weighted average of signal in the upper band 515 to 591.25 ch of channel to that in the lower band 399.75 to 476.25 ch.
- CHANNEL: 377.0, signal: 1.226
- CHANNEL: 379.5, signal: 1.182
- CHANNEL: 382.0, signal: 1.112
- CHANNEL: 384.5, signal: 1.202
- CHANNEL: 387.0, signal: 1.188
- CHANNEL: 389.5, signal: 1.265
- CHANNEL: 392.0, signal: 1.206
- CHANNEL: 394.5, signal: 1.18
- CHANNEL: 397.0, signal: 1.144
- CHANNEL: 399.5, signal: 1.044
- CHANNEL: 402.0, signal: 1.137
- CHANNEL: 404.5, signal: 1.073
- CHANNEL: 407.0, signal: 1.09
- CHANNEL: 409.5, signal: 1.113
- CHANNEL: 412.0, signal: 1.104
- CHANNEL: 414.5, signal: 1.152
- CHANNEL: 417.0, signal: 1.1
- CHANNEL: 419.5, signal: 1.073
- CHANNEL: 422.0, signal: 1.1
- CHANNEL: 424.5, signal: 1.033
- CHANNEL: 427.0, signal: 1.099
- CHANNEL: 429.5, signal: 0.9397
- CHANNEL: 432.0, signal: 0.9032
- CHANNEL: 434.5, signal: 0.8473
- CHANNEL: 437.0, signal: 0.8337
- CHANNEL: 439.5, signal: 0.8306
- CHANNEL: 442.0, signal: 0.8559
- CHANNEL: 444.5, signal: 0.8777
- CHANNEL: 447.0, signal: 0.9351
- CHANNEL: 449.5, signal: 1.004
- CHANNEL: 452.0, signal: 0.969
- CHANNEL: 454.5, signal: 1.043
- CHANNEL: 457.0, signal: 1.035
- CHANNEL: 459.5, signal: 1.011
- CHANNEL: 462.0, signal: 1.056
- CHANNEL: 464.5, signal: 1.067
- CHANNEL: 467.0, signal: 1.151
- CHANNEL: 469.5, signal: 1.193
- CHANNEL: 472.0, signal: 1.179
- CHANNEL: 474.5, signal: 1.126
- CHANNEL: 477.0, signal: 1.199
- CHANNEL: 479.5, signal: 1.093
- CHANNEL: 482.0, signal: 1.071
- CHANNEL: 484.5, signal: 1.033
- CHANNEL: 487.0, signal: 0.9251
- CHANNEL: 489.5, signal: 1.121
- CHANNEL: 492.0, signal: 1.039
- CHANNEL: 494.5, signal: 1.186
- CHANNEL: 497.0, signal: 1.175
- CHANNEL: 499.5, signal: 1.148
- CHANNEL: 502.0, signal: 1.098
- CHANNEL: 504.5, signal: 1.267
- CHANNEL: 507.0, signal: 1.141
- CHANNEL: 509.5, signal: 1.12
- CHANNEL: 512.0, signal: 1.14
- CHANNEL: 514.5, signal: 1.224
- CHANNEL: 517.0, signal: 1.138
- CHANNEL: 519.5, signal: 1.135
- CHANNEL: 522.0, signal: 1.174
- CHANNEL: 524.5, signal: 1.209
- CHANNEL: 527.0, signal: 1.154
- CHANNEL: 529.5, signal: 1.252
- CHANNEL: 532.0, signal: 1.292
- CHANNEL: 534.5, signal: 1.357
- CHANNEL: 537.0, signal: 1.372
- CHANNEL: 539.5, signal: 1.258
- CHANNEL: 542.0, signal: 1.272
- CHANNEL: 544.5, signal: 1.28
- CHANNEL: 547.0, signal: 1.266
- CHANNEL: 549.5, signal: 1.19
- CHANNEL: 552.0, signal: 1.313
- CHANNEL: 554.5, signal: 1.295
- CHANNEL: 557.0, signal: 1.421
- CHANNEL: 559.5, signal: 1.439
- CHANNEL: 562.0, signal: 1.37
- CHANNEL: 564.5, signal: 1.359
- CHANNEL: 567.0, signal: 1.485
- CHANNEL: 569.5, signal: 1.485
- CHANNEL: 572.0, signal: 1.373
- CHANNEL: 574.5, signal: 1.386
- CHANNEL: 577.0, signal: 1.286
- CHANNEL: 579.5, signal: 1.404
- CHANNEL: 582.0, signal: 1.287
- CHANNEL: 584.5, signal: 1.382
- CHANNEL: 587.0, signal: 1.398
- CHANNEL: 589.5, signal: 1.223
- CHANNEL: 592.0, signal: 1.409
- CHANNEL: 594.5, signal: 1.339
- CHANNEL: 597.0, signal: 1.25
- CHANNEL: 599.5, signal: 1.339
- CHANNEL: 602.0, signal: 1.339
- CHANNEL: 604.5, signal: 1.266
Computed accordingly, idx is 1.3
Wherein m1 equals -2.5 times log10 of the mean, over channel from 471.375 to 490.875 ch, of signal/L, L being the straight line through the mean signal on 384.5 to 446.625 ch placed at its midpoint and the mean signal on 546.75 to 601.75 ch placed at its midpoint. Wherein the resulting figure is 0.081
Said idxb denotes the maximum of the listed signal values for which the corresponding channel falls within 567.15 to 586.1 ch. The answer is 1.485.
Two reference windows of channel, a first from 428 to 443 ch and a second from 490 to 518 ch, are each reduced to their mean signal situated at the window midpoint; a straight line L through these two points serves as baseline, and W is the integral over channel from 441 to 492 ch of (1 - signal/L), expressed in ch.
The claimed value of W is -2.5 ch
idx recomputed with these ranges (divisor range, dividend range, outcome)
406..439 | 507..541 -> 1.19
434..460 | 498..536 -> 1.28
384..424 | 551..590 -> 1.21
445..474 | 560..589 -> 1.31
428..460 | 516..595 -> 1.41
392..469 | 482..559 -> 1.16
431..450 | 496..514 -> 1.31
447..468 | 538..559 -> 1.25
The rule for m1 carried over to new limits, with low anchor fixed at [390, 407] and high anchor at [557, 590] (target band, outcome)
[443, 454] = 0.26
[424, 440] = 0.26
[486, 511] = 0.14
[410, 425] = 0.06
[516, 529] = 0.12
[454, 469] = 0.15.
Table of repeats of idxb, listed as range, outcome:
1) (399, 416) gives 1.152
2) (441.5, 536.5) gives 1.357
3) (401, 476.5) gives 1.193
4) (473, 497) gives 1.199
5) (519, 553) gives 1.372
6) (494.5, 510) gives 1.267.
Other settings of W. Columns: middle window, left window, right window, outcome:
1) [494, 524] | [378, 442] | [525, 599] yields 1.9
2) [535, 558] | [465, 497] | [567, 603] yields -0.6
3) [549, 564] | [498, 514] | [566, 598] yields -0.6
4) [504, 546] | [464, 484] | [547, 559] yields 0.9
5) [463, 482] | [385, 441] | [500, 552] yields 0.1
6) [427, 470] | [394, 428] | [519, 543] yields 6.6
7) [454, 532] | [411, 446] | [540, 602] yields 1.0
